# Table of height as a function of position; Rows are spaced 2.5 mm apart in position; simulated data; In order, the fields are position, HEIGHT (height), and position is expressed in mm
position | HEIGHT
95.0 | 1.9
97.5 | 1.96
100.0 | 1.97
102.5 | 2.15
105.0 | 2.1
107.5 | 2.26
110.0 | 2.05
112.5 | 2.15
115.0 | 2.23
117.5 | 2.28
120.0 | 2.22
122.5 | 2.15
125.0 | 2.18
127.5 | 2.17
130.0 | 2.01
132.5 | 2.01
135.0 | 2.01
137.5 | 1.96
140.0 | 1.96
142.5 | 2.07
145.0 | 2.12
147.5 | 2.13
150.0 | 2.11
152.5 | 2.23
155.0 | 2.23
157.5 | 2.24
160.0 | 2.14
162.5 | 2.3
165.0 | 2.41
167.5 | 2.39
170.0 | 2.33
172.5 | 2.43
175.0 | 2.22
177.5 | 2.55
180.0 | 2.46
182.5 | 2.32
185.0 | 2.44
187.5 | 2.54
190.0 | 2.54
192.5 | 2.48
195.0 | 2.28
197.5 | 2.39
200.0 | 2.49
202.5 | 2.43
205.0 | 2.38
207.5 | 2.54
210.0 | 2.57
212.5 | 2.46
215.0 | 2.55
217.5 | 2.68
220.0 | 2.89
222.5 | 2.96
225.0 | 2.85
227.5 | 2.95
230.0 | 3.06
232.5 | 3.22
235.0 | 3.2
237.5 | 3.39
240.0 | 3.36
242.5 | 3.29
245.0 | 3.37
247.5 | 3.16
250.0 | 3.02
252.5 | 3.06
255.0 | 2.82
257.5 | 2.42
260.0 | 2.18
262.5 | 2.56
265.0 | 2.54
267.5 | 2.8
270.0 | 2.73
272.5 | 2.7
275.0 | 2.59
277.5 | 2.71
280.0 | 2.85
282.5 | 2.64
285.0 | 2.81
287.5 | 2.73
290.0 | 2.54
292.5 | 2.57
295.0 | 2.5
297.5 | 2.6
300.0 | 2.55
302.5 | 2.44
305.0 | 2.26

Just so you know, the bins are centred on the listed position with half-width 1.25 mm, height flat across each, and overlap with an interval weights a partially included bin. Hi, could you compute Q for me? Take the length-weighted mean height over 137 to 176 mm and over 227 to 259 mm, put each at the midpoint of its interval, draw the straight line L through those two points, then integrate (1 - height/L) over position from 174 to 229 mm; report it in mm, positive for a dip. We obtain 2.5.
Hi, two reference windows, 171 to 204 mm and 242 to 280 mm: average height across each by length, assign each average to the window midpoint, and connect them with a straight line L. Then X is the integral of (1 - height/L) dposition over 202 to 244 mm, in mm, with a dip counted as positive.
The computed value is -4.4 mm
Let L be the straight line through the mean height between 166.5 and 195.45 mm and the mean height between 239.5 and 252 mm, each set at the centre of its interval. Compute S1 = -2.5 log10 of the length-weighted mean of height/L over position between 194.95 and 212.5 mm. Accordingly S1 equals 0.105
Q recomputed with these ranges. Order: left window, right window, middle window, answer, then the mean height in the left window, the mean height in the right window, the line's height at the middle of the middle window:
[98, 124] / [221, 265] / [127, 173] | 4.4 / 2.15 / 2.98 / 2.4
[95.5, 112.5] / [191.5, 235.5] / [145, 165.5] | 1.3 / 2.08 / 2.68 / 2.36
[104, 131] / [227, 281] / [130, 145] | 1.7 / 2.17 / 2.91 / 2.27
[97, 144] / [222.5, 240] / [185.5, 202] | 1.9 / 2.1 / 3.12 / 2.77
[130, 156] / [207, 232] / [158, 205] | 0.6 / 2.08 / 2.77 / 2.43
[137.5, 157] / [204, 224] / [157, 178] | -0.5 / 2.12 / 2.63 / 2.27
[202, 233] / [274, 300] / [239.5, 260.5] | -2.2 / 2.73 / 2.65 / 2.69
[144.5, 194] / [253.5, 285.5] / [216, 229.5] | -2.0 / 2.33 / 2.64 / 2.5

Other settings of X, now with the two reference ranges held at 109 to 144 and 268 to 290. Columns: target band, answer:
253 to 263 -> 0.36 mm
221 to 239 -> -4.10 mm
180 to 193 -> -0.66 mm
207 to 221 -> -0.92 mm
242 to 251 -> -2.18 mm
